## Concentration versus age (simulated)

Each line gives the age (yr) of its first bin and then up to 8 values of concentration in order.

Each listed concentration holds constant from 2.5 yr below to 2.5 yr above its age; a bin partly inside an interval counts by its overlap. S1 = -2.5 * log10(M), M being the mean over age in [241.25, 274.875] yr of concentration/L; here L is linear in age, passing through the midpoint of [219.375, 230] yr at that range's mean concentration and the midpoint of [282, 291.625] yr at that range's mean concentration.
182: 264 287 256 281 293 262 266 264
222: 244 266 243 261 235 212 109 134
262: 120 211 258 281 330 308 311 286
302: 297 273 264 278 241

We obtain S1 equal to 0.50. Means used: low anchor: 255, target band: 181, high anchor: 314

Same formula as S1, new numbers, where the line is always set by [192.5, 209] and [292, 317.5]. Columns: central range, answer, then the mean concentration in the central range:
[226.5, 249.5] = 0.16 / 241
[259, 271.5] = 0.49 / 179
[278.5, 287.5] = -0.13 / 317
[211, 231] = 0.08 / 258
